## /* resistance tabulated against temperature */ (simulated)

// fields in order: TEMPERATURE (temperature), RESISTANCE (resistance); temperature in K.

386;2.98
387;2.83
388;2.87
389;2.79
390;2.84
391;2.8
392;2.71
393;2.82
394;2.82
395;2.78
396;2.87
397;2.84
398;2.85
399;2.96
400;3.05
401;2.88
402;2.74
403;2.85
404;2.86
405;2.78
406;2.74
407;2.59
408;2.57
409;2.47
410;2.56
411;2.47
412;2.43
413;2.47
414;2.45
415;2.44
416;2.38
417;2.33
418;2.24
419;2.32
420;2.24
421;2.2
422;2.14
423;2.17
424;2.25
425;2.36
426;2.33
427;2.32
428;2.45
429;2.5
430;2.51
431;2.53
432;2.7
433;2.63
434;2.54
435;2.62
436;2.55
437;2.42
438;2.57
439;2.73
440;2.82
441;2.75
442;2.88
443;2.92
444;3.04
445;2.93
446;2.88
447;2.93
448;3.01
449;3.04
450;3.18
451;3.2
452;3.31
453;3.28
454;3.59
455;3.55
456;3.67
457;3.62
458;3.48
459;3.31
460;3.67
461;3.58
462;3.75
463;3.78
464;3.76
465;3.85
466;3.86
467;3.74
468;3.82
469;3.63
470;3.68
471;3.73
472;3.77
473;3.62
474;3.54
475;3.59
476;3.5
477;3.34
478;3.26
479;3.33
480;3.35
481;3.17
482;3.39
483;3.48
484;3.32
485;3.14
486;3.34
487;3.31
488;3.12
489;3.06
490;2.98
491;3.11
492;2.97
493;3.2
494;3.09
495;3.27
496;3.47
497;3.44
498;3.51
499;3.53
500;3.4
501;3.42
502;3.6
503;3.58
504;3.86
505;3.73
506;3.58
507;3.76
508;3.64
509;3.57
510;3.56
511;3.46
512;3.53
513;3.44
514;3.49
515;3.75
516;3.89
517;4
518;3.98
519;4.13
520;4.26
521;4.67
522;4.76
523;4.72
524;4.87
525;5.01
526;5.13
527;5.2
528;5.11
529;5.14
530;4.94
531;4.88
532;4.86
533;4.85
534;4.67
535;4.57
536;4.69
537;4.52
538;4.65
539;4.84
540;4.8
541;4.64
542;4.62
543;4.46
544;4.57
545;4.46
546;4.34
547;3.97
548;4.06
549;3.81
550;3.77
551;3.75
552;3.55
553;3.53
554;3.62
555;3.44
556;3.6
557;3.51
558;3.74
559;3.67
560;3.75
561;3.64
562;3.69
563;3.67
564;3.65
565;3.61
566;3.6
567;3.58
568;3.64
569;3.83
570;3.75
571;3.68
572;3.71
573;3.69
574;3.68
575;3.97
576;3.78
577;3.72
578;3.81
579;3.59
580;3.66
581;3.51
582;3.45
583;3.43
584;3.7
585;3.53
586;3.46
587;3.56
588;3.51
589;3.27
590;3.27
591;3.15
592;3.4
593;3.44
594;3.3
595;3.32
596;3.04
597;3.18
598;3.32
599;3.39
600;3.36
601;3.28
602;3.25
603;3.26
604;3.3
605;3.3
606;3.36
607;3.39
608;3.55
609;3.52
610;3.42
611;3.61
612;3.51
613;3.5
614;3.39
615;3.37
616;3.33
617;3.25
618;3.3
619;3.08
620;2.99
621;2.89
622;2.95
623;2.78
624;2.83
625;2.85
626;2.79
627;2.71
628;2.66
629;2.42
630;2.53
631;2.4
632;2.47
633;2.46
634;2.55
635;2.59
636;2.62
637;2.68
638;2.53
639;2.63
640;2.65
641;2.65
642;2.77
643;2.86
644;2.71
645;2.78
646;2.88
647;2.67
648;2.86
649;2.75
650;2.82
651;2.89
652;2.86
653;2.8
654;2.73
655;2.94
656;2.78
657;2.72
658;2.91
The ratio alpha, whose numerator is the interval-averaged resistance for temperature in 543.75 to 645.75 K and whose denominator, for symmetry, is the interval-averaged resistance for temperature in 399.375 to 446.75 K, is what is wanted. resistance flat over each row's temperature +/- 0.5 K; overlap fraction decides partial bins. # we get 1.3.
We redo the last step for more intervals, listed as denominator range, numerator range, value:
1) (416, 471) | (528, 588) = 1.34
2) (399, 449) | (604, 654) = 1.13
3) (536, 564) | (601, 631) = 0.78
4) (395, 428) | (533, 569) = 1.59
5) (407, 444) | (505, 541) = 1.75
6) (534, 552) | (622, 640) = 0.60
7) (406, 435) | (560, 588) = 1.51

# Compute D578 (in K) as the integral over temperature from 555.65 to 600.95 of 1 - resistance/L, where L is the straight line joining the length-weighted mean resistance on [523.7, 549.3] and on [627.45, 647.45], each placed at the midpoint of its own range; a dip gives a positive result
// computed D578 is 3.3 K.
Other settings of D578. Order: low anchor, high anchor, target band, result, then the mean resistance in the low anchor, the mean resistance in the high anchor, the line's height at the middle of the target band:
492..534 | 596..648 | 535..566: -2.9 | 4.03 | 2.99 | 3.67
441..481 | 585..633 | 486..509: -0.2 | 3.42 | 3.17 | 3.36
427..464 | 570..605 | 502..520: -2.7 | 3.03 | 3.47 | 3.23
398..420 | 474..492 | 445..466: -2.7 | 2.6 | 3.28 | 3.03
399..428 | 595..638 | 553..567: -3.5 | 2.49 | 3.05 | 2.9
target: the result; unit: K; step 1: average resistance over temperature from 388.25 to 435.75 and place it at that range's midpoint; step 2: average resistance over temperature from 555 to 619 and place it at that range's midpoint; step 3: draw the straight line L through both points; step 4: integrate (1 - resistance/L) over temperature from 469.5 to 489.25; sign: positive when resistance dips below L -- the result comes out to -3.2 K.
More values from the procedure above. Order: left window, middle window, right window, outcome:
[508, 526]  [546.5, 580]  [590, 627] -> -0.4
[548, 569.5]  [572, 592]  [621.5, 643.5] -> -1.3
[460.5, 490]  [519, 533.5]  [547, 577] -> -5.0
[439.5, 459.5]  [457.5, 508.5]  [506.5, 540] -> 3.1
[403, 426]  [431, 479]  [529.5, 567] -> -4.9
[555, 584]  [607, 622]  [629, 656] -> -1.3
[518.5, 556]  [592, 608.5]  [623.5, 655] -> 0.3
